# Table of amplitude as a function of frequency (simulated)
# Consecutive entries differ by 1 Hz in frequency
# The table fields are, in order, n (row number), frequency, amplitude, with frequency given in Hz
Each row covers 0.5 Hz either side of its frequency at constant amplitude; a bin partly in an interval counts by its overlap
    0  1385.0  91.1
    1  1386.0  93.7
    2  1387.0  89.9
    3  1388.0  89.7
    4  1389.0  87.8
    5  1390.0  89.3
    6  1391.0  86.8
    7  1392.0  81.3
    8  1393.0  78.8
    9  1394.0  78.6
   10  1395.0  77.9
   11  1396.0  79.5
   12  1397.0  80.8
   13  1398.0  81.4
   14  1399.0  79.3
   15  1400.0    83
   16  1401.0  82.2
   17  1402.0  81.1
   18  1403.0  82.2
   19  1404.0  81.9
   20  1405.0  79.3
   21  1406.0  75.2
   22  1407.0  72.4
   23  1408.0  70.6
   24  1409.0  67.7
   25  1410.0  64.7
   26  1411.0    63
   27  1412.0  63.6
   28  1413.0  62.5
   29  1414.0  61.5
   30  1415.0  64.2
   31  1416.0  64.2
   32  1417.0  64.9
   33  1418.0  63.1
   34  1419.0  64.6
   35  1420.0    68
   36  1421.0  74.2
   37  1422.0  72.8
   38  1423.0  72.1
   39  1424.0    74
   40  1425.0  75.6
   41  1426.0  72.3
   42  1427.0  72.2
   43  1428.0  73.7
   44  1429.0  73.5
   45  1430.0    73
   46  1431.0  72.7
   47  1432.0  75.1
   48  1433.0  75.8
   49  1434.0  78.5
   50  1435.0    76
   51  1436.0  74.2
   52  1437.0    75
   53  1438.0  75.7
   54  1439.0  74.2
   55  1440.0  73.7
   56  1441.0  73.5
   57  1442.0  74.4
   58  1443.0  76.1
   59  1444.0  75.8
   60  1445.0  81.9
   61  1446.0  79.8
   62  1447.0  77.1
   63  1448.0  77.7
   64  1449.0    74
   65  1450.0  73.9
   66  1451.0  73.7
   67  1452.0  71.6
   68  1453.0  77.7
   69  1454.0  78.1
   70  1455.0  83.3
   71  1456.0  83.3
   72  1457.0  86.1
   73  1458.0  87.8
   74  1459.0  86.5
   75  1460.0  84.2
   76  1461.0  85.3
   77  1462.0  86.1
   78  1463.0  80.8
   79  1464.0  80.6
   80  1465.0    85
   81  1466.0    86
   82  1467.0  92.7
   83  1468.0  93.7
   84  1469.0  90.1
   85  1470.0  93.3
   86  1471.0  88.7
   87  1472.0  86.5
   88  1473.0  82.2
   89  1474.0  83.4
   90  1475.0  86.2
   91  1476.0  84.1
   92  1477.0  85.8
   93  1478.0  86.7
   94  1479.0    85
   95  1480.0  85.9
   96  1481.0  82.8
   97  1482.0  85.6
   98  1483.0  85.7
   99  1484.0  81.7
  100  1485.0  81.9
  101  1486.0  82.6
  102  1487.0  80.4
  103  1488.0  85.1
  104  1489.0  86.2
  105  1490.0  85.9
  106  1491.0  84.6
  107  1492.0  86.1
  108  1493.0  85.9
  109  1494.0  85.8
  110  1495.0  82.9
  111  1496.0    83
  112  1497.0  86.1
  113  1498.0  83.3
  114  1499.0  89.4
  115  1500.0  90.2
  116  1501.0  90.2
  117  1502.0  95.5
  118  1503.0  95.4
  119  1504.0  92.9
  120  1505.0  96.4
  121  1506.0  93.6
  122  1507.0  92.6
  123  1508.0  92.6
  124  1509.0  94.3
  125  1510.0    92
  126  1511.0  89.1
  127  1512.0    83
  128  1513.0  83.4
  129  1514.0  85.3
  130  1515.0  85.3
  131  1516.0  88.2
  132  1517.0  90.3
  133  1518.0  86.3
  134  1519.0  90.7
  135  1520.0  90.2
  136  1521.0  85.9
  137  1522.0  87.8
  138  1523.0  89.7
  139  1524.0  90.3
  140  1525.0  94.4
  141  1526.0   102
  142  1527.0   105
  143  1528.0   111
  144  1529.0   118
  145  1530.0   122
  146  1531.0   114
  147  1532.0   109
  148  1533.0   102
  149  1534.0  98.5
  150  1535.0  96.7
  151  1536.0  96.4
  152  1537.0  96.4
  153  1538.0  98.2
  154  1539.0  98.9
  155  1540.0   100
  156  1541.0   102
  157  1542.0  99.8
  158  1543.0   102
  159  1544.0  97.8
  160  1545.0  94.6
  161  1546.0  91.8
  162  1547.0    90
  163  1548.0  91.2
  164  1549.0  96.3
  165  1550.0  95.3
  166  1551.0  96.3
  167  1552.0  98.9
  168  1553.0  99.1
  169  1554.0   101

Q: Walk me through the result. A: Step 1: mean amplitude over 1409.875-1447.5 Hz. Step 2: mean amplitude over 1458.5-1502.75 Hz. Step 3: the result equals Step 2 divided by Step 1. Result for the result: 1.20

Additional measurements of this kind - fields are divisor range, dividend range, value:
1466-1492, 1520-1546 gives 1.17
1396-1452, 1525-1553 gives 1.37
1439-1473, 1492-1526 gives 1.09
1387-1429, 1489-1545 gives 1.26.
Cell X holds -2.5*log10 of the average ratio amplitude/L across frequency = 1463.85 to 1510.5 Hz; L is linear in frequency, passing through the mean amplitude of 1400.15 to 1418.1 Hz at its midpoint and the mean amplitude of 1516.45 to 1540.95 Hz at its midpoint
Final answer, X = 0.02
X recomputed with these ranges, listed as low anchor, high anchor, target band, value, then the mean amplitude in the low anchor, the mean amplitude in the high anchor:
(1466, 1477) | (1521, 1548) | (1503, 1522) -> 0.07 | 87.9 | 99.9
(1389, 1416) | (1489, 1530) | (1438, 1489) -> 0.03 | 75.7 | 91.2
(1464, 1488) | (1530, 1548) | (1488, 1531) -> 0.02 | 85.8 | 99.7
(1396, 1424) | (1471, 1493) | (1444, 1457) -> 0.02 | 72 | 84.6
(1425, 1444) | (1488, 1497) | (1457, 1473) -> -0.09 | 74.5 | 85.1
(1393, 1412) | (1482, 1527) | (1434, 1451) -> 0.07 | 76.4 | 88.4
